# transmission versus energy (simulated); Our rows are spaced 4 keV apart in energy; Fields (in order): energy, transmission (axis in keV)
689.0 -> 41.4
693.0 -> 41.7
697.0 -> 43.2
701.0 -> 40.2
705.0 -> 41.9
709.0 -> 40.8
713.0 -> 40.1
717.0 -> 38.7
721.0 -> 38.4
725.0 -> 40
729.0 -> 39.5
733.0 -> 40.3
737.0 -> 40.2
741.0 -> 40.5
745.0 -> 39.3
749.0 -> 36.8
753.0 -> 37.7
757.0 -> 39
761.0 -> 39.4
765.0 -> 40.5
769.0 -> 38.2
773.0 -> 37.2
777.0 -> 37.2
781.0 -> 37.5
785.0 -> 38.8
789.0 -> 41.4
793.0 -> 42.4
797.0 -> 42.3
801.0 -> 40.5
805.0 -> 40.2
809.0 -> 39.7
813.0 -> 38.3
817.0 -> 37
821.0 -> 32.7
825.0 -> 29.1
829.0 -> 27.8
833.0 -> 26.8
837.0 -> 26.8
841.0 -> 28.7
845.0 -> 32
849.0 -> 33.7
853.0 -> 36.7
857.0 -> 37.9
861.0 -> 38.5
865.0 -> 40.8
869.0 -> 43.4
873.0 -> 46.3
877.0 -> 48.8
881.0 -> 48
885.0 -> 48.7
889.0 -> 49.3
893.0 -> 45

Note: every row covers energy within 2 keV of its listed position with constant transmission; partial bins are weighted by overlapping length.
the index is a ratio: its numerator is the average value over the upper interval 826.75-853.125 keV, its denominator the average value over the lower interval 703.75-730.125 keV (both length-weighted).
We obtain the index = 0.75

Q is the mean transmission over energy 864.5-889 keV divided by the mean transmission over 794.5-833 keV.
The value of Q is 1.29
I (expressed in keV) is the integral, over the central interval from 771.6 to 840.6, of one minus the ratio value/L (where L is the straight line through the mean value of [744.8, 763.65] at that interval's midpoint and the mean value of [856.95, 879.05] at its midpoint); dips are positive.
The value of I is 7.5 keV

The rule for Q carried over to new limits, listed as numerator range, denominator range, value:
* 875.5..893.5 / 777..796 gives 1.21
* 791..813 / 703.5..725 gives 1.02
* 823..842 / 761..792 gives 0.72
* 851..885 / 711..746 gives 1.08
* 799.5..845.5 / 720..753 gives 0.85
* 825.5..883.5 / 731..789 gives 0.95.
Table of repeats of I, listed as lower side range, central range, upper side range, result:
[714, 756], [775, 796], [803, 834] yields -2.0 keV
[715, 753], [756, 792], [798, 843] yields -2.2 keV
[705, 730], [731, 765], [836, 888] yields 0.4 keV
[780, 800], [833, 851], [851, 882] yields 5.1 keV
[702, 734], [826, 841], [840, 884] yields 4.7 keV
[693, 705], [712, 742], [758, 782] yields 0.5 keV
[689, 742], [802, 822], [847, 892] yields 1.9 keV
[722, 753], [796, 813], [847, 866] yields -0.9 keV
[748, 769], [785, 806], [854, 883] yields -0.5 keV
